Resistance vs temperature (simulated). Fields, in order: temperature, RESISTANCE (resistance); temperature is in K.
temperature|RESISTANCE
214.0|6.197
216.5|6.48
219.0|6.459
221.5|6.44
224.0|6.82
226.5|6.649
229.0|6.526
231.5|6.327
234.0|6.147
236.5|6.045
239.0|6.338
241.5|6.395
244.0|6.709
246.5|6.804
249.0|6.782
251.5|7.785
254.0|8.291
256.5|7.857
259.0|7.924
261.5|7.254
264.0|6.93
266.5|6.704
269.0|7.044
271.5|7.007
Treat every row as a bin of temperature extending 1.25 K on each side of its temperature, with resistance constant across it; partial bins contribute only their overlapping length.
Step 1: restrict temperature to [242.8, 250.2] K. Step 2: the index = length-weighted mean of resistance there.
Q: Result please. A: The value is 6.77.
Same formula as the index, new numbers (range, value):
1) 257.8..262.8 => 7.58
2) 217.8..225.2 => 6.57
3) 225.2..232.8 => 6.5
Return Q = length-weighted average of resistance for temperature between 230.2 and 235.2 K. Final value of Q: 6.24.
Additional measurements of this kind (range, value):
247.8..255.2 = 7.62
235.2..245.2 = 6.37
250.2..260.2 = 7.96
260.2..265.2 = 7.1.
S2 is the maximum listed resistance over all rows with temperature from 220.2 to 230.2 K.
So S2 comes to 6.82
